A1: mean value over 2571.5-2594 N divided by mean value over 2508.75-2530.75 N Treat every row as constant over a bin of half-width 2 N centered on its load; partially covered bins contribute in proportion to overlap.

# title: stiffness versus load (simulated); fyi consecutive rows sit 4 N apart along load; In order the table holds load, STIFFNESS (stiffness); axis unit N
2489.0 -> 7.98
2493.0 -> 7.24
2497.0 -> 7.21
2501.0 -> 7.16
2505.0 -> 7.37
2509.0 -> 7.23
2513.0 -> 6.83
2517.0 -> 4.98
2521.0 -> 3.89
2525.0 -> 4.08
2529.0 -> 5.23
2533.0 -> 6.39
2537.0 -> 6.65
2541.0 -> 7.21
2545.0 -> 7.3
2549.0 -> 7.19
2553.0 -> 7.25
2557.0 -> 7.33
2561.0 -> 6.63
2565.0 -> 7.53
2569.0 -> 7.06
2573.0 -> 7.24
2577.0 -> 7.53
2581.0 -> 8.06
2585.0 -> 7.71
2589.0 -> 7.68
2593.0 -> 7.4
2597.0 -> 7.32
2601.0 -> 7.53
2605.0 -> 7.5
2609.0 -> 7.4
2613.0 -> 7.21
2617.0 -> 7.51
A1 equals 1.5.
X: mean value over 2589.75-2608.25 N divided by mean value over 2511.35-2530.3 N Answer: 1.5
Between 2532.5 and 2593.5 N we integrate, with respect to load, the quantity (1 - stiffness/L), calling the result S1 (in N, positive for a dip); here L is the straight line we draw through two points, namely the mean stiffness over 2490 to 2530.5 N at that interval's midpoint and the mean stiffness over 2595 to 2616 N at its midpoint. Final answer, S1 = -3.8 N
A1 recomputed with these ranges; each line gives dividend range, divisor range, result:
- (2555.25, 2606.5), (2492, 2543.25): 1.19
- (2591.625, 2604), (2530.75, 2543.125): 1.10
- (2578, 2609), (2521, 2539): 1.40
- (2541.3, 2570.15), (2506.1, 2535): 1.29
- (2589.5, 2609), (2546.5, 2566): 1.04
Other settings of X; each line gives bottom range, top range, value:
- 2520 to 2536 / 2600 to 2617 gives 1.46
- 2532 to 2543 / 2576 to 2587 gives 1.15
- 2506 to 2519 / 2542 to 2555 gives 1.13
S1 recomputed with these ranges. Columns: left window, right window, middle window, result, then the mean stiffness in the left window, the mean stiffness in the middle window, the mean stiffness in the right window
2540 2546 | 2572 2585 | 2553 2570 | 0.7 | 7.25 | 7.16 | 7.65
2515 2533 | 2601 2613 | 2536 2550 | -4.6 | 4.75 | 7.11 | 7.42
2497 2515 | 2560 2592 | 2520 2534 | 4.6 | 7.15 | 4.86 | 7.45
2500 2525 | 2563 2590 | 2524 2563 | 1.1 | 6.03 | 6.59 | 7.54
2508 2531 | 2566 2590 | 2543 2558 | -1.8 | 5.29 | 7.26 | 7.54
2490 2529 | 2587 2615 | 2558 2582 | -1.0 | 6.22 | 7.31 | 7.43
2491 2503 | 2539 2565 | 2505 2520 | 1.8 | 7.2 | 6.32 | 7.18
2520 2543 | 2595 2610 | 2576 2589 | -1.6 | 5.65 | 7.77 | 7.44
